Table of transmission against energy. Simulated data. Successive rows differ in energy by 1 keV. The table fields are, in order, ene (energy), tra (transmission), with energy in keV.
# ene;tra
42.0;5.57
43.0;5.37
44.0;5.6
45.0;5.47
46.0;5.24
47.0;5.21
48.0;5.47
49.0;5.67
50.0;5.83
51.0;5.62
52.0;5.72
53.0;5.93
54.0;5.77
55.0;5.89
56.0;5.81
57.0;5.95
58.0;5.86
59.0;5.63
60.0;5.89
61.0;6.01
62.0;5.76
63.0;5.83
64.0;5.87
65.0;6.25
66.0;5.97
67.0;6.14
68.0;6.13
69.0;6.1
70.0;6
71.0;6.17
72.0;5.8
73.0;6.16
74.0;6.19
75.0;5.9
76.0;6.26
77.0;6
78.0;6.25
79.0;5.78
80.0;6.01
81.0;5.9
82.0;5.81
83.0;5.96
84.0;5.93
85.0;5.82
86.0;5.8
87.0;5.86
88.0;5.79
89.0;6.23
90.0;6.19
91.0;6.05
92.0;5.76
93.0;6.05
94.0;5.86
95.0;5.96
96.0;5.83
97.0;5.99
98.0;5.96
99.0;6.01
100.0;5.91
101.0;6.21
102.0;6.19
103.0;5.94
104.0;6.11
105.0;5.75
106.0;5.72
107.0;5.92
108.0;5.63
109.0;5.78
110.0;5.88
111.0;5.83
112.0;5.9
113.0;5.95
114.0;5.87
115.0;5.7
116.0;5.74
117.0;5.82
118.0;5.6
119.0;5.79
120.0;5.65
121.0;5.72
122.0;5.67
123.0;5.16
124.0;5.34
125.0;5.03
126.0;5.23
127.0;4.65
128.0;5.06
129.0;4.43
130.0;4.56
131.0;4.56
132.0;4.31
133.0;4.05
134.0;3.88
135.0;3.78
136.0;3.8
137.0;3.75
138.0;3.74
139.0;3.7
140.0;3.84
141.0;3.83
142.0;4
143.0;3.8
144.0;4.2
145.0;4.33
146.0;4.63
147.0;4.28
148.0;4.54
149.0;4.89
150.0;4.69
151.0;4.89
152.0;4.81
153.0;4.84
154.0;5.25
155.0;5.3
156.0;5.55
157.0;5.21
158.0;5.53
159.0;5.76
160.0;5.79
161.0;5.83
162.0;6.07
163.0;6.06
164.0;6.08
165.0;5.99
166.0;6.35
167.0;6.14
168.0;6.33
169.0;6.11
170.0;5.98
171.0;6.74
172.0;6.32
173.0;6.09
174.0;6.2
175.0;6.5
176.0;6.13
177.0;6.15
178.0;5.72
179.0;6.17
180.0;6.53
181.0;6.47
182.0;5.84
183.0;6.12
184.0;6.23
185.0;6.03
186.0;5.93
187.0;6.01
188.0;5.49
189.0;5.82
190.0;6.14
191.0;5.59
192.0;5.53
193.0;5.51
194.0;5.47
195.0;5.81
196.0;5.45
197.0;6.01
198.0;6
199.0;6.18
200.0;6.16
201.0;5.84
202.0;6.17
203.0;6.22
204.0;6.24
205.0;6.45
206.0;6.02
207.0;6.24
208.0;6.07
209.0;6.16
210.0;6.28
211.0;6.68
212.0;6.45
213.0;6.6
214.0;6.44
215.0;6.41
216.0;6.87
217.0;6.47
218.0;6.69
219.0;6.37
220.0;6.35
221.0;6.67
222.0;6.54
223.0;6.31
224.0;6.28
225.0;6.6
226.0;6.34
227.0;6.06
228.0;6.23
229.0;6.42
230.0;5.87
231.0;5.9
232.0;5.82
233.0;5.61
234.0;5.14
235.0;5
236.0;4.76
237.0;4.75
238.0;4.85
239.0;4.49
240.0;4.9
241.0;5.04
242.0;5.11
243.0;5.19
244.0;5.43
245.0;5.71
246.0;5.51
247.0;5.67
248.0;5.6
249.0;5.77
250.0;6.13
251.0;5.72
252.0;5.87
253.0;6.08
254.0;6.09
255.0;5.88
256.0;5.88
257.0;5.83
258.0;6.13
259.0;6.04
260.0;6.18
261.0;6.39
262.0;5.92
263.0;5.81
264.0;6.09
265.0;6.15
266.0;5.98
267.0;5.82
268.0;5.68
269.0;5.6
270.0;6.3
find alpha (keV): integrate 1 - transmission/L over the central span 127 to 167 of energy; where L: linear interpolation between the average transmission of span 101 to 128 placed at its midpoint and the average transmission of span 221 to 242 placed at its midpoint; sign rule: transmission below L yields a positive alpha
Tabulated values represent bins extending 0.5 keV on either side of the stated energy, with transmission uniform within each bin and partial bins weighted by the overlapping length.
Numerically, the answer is 6.2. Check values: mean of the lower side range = 5.67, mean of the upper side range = 5.66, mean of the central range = 4.78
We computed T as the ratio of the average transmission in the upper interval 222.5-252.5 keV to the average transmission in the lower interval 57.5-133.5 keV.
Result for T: 0.97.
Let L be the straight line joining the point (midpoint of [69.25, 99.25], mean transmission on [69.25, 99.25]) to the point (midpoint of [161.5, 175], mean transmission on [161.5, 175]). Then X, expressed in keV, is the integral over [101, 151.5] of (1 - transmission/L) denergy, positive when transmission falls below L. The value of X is 9.04 keV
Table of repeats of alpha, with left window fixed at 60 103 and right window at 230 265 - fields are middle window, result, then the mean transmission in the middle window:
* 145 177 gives 1.0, 5.63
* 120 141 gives 4.8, 4.52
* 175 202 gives -1.0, 5.95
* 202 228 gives -3.2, 6.38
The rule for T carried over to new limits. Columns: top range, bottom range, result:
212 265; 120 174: 1.17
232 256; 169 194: 0.90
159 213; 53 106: 1.02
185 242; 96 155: 1.17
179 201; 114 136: 1.18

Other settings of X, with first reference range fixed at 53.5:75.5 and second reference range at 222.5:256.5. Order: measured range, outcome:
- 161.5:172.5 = -0.8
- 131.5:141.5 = 3.4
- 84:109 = -0.1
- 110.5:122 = 0.2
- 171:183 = -0.9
